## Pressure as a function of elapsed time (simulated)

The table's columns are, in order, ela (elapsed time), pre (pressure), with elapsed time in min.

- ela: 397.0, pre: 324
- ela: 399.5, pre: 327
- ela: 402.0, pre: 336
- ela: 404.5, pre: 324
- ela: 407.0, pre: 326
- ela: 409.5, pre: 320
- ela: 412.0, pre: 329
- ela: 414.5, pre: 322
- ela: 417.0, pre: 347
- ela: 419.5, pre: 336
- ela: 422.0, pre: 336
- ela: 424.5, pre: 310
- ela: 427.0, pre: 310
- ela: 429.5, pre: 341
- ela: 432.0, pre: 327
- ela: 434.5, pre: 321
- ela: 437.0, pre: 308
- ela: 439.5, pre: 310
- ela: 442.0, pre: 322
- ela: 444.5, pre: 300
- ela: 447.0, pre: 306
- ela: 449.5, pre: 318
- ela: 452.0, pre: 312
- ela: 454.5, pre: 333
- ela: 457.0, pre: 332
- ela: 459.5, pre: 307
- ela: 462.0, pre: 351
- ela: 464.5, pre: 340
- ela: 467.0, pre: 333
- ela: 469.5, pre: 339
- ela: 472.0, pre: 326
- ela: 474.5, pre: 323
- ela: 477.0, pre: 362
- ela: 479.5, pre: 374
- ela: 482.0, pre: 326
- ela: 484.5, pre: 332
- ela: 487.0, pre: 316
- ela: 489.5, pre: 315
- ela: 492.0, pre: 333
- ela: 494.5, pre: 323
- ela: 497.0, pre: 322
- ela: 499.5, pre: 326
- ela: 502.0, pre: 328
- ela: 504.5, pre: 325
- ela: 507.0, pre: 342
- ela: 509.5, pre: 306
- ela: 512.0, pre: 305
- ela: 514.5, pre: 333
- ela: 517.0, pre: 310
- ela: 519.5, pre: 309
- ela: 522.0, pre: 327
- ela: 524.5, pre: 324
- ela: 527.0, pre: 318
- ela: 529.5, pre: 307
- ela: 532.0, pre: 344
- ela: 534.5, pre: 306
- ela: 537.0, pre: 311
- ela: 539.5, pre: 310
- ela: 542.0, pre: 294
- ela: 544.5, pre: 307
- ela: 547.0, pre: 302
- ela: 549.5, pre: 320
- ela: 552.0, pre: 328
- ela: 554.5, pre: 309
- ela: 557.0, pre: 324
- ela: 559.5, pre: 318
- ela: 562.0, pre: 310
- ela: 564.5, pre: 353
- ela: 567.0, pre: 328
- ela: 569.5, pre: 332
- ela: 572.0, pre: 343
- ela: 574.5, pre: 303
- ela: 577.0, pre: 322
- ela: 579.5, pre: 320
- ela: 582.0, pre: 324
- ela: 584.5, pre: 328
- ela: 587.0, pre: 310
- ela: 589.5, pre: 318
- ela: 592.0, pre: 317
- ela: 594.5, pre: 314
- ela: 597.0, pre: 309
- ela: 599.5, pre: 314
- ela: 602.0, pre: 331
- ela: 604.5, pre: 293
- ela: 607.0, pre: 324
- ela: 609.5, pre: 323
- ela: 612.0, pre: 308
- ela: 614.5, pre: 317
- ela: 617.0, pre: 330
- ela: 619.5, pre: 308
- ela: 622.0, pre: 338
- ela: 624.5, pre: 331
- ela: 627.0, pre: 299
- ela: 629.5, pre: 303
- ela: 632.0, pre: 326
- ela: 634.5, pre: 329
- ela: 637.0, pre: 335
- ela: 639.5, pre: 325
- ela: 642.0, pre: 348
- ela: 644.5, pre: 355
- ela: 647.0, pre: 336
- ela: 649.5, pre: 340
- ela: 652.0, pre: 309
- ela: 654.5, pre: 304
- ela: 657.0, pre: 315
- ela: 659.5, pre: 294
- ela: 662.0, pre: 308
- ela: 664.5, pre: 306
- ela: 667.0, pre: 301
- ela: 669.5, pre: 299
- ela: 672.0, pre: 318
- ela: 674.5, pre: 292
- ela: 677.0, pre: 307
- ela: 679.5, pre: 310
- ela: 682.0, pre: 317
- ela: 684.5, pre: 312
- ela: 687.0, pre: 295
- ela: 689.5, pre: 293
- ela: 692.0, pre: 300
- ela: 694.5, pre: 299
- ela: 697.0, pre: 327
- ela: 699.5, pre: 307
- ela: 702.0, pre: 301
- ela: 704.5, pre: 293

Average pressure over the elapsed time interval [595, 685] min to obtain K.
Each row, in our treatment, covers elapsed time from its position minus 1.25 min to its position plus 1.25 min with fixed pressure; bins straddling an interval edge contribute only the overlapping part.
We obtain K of 317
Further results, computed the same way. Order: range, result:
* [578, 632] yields 317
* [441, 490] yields 329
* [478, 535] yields 324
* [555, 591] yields 323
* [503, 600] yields 319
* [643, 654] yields 333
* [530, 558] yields 314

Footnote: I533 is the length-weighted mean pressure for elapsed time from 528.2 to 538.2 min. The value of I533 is 317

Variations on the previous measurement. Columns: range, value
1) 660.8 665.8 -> 307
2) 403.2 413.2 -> 325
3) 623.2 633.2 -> 315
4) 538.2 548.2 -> 303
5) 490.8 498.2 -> 326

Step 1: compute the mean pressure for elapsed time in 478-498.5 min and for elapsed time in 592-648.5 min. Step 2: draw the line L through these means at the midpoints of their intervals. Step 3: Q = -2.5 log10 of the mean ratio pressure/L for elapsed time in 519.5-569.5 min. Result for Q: 0.03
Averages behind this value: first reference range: 330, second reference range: 322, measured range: 318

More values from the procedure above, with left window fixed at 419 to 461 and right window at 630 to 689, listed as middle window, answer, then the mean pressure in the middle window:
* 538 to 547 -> 0.05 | 304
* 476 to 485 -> -0.10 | 350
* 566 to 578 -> -0.03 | 326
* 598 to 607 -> 0.01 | 314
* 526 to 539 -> 0.00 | 317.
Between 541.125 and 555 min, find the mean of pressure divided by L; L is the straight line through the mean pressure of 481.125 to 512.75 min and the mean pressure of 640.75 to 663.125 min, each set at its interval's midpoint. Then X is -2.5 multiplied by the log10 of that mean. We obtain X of 0.044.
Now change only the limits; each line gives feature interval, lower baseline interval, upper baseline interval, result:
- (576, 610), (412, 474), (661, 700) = -0.02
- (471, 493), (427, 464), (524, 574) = -0.05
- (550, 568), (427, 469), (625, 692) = -0.02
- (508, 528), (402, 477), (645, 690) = 0.01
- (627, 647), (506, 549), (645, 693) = -0.07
